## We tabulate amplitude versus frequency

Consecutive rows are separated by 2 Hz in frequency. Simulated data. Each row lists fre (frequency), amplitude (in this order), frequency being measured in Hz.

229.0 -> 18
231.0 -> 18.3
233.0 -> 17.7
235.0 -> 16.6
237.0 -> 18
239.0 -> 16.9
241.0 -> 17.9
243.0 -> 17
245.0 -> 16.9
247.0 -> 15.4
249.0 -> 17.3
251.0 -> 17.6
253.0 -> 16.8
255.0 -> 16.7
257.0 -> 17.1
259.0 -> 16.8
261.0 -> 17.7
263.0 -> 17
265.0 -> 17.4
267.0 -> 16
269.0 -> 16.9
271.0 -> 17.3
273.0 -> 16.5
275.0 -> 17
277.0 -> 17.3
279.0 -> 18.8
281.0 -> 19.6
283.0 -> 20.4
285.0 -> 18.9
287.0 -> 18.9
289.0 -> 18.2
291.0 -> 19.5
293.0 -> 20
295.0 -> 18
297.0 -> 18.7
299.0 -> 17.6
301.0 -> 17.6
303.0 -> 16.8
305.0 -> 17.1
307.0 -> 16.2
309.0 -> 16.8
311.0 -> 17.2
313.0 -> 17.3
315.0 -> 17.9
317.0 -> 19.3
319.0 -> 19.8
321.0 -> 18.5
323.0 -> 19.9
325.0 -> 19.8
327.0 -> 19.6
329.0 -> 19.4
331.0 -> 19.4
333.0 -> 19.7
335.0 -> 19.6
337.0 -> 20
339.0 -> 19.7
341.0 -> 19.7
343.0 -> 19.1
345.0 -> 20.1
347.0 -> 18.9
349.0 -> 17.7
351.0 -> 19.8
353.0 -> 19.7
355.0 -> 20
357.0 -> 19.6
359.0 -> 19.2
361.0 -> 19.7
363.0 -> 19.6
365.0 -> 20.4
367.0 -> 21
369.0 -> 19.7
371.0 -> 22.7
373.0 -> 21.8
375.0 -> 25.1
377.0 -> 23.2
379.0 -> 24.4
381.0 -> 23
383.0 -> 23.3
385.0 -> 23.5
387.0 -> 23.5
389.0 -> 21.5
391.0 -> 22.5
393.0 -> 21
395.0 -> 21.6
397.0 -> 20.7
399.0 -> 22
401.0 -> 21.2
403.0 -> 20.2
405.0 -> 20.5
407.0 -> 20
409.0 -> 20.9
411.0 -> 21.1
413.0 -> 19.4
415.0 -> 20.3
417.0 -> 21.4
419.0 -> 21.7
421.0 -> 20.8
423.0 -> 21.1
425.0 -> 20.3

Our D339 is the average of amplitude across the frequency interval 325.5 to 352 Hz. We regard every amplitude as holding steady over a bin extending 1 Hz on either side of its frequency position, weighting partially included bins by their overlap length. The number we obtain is 19.4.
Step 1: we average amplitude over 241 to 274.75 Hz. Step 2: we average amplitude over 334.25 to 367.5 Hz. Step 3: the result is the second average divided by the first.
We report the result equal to 1.16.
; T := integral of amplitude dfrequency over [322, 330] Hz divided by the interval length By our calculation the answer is 19.7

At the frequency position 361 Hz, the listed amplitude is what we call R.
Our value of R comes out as 19.7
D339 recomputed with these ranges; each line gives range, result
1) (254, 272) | 17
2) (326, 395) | 20.8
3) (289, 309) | 17.9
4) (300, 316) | 17.1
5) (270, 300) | 18.4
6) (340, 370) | 19.6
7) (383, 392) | 22.8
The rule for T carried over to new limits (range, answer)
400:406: 20.6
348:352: 18.8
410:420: 20.8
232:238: 17.4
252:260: 16.9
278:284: 19.6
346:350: 18.3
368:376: 22.3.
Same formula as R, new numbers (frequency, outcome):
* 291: 19.5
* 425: 20.3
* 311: 17.2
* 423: 21.1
